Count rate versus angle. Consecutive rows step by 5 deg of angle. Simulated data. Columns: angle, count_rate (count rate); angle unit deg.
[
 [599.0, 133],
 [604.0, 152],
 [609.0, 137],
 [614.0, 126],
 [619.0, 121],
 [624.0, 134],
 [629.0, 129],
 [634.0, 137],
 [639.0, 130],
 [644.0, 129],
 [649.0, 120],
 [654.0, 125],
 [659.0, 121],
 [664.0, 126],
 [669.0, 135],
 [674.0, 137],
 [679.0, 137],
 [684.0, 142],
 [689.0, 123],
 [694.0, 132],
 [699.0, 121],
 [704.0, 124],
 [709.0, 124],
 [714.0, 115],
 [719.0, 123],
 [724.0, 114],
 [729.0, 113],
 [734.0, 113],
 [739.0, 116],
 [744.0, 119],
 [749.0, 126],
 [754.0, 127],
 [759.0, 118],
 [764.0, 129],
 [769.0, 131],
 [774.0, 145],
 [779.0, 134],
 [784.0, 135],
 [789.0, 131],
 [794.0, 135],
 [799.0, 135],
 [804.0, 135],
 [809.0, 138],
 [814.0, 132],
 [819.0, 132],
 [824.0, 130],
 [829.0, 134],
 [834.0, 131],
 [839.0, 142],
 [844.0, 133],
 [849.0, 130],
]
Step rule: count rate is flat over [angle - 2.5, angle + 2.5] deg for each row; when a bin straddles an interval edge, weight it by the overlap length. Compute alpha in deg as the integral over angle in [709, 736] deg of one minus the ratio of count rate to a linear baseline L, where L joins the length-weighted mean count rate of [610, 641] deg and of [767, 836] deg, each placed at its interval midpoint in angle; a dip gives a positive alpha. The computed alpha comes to 3.2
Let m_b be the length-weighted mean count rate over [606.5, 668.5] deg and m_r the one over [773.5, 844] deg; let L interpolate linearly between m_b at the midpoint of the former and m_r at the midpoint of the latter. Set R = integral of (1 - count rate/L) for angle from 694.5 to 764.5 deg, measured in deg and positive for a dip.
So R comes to 6.0 deg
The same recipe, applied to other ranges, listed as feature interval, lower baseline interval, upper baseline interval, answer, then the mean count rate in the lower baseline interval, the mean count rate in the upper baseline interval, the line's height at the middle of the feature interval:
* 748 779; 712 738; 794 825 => -1.5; 116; 134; 124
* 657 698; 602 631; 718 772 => -1.3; 133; 121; 127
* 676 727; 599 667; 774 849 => 2.4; 130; 134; 132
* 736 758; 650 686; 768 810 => 2.1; 131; 136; 134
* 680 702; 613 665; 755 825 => -0.1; 127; 133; 129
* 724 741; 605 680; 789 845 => 2.3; 130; 134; 132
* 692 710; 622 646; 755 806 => 1.0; 132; 133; 132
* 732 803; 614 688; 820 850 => 2.0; 130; 133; 132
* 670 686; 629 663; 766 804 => -1.2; 127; 135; 129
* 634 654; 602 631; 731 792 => 0.7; 133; 127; 132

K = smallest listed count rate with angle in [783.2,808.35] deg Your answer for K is 131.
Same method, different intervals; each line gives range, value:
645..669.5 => 120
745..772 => 118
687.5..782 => 113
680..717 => 115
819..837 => 130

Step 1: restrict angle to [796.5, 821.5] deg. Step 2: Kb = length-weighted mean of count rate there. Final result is 134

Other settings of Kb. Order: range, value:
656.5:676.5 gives 130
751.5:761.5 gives 122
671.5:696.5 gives 134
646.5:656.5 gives 122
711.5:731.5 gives 116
